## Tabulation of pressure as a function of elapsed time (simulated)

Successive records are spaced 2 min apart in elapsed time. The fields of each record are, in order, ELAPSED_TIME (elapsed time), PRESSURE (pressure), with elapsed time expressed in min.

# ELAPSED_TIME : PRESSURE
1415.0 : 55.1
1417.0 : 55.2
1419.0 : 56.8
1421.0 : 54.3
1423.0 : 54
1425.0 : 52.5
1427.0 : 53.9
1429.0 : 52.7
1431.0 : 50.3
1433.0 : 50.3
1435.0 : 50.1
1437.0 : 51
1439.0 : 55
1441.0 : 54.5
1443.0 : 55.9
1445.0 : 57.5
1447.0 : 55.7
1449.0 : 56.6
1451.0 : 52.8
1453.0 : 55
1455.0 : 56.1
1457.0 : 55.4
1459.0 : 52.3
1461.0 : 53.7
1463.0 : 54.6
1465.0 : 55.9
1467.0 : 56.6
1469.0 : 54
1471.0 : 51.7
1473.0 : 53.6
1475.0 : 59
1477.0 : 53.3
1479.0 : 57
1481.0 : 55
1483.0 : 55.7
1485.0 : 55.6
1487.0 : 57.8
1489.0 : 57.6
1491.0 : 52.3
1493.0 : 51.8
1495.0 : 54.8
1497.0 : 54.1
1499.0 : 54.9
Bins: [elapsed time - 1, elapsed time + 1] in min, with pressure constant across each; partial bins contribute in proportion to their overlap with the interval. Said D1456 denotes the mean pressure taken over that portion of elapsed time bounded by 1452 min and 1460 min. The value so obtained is 54.7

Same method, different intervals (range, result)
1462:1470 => 55.3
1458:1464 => 53.5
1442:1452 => 55.7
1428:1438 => 50.9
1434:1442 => 52.6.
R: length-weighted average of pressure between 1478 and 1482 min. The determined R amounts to 56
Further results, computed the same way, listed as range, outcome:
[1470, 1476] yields 54.8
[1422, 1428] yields 53.5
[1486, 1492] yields 55.9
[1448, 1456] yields 55.1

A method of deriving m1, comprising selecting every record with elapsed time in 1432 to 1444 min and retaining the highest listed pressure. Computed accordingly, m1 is 55.9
